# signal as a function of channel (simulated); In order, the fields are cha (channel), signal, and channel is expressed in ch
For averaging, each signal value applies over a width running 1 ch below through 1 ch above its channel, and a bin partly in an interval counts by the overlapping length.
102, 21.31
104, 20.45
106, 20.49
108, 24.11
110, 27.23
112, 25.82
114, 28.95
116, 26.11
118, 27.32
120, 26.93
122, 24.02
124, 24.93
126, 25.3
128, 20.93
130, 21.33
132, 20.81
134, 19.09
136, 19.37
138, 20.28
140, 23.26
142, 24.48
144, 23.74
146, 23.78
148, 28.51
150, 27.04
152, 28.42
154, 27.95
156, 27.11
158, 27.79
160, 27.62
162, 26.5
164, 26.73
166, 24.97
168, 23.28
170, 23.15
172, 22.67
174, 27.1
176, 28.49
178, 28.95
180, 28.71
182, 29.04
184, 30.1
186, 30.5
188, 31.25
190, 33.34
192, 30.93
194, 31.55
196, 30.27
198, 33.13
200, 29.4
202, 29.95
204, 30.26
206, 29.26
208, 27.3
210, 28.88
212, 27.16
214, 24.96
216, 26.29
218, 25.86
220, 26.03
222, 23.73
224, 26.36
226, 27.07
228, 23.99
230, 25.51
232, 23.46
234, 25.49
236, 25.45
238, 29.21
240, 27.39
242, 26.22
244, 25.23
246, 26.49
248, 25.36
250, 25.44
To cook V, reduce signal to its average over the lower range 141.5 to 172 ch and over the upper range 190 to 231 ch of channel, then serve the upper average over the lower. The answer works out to 1.1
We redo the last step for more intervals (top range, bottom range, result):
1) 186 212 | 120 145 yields 1.35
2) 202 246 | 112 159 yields 1.07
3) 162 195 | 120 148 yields 1.23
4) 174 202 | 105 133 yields 1.23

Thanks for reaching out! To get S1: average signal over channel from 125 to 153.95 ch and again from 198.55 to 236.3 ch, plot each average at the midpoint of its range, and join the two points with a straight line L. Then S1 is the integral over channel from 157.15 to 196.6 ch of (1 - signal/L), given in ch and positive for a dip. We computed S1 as -4.8 ch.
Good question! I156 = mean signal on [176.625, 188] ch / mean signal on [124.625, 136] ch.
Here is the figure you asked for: 1.4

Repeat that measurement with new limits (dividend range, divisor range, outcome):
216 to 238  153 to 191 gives 0.92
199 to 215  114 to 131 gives 1.14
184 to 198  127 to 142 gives 1.49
